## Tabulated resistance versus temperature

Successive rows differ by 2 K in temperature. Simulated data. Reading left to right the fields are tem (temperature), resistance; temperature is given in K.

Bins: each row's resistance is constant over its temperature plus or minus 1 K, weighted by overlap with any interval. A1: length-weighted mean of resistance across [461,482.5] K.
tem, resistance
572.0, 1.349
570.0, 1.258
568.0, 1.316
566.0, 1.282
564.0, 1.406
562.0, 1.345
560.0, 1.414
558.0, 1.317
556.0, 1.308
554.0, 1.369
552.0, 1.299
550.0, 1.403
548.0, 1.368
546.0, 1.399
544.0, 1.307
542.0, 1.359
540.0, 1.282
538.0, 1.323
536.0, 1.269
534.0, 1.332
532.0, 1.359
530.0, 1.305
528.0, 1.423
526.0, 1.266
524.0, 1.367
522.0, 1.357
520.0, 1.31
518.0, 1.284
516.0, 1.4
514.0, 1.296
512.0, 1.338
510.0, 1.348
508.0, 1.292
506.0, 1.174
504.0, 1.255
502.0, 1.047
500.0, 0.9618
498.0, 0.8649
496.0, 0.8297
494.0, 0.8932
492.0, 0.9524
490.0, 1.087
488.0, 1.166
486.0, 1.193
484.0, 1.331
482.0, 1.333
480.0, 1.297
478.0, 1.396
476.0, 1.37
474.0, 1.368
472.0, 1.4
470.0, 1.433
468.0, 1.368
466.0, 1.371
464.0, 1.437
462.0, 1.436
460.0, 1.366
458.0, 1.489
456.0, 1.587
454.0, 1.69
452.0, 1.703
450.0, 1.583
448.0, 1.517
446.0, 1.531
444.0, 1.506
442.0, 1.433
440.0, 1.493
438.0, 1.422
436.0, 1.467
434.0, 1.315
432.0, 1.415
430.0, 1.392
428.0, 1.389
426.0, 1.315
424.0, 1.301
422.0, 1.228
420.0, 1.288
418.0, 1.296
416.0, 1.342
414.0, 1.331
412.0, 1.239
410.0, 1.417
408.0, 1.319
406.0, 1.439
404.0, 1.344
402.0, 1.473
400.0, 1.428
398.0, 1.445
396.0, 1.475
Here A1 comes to 1.38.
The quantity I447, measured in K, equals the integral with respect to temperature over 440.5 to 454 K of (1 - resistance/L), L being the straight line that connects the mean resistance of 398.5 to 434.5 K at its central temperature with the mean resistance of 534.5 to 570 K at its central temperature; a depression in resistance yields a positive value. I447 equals -2.1 K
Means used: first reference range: 1.35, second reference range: 1.34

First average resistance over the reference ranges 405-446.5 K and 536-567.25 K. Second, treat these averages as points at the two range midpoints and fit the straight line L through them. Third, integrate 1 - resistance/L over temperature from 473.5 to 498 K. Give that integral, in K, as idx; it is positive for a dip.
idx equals 3.4 K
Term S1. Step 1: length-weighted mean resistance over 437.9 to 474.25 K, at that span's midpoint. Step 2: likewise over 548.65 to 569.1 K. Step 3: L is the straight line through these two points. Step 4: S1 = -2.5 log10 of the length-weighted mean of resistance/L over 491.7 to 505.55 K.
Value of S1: 0.41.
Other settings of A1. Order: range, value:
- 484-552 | 1.24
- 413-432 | 1.33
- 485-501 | 0.994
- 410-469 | 1.42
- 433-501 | 1.34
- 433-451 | 1.47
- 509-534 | 1.34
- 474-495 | 1.21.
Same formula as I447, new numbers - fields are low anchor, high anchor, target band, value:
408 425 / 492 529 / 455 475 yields -2.79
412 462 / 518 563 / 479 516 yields 5.96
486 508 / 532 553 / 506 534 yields -3.28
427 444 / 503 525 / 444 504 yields 2.53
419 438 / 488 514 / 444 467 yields -4.80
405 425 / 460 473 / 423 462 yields -2.93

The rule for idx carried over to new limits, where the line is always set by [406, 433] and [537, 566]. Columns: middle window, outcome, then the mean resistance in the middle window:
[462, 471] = -0.5 K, 1.41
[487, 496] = 2.3 K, 1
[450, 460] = -1.9 K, 1.59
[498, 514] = 1.9 K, 1.19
